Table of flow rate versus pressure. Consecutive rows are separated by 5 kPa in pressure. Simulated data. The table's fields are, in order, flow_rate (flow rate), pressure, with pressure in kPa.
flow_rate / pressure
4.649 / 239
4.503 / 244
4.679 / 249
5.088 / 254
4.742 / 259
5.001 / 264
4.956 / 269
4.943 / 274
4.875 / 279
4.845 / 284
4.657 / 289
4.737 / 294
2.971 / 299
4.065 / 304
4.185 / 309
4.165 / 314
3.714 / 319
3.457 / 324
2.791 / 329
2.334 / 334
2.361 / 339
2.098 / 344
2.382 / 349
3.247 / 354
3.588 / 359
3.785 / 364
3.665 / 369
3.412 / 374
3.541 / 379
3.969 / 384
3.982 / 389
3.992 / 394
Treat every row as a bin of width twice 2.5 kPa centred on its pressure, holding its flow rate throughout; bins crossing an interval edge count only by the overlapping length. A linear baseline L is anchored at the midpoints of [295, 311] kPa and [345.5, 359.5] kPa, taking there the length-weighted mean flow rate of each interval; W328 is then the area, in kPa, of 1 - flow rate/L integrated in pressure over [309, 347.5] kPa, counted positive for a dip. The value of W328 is 4.0 kPa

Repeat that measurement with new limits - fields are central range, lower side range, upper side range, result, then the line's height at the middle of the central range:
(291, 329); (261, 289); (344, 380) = 3.7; 4.25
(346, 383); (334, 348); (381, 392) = -3.0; 3.14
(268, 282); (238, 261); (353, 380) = -1.4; 4.48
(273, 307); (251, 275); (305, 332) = -0.7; 4.32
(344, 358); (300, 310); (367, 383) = 3.5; 3.7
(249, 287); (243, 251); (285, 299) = -3.3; 4.51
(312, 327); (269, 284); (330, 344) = -3.1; 3.09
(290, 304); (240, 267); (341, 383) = 0.7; 4.17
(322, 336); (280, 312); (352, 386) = 3.9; 3.97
